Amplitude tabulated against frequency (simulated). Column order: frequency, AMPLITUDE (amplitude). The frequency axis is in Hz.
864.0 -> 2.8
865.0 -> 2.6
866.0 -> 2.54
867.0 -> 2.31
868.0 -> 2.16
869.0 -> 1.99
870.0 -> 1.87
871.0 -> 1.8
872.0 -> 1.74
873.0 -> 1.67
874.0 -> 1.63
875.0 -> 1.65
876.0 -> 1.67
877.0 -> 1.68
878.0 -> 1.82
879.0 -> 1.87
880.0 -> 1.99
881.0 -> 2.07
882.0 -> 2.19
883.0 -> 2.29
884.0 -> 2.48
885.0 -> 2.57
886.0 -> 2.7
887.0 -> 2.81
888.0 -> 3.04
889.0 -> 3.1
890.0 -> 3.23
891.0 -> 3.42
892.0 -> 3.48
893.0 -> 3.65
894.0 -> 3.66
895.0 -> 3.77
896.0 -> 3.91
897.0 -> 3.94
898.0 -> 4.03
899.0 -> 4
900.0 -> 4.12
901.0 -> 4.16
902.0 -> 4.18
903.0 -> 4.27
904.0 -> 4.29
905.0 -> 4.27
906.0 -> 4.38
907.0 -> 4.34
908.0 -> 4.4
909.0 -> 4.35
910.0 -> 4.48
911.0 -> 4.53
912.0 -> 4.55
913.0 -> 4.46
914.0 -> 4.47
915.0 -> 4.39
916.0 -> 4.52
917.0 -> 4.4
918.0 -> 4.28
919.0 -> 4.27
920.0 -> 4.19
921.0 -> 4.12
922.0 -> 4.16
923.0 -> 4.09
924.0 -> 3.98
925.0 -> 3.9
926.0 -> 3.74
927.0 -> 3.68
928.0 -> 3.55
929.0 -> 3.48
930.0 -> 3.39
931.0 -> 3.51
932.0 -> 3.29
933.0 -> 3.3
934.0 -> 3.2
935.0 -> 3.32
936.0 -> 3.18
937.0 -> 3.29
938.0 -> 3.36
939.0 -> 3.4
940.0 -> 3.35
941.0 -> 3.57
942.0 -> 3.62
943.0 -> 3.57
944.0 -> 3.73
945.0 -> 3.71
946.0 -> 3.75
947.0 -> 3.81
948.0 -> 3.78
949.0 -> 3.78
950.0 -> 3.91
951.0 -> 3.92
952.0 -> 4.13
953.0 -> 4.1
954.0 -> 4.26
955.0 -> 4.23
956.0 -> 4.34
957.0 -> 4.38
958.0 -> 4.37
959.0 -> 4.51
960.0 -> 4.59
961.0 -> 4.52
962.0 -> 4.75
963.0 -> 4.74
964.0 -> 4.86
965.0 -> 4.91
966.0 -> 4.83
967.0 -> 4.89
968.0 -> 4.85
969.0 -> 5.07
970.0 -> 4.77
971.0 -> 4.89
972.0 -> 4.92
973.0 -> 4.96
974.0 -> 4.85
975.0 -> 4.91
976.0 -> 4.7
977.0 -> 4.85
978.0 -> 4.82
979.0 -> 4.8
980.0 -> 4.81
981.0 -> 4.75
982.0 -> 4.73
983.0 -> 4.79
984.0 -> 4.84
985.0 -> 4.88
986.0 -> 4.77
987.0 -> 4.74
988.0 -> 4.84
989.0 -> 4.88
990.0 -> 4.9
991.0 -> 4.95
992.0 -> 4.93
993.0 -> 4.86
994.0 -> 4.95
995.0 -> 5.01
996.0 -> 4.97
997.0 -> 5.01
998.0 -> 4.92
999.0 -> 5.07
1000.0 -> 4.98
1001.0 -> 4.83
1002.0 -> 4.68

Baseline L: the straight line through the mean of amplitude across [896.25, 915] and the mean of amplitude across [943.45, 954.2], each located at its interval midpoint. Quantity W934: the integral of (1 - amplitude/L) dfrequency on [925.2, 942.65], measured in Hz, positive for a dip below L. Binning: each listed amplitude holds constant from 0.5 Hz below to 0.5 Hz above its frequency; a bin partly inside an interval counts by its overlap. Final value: 2.6 Hz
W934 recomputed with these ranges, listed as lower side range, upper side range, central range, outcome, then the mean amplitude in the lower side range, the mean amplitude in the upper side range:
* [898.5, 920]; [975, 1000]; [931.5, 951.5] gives 4.5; 4.34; 4.87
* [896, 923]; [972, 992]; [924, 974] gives 5.9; 4.28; 4.83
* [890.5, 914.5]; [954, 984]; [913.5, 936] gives 2.4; 4.13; 4.73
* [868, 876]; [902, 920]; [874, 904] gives -0.4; 1.78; 4.38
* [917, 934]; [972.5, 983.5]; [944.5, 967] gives 0.5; 3.81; 4.82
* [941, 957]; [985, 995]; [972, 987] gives -0.6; 3.91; 4.88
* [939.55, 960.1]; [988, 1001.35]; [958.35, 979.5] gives -2.1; 3.96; 4.94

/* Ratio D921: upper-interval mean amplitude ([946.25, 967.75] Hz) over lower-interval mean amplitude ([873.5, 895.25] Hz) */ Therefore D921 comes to 1.70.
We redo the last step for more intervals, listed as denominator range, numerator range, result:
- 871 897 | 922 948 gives 1.39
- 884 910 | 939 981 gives 1.17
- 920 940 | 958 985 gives 1.34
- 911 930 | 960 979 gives 1.17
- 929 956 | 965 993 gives 1.33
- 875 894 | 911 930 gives 1.61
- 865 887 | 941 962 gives 1.97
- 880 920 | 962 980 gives 1.29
